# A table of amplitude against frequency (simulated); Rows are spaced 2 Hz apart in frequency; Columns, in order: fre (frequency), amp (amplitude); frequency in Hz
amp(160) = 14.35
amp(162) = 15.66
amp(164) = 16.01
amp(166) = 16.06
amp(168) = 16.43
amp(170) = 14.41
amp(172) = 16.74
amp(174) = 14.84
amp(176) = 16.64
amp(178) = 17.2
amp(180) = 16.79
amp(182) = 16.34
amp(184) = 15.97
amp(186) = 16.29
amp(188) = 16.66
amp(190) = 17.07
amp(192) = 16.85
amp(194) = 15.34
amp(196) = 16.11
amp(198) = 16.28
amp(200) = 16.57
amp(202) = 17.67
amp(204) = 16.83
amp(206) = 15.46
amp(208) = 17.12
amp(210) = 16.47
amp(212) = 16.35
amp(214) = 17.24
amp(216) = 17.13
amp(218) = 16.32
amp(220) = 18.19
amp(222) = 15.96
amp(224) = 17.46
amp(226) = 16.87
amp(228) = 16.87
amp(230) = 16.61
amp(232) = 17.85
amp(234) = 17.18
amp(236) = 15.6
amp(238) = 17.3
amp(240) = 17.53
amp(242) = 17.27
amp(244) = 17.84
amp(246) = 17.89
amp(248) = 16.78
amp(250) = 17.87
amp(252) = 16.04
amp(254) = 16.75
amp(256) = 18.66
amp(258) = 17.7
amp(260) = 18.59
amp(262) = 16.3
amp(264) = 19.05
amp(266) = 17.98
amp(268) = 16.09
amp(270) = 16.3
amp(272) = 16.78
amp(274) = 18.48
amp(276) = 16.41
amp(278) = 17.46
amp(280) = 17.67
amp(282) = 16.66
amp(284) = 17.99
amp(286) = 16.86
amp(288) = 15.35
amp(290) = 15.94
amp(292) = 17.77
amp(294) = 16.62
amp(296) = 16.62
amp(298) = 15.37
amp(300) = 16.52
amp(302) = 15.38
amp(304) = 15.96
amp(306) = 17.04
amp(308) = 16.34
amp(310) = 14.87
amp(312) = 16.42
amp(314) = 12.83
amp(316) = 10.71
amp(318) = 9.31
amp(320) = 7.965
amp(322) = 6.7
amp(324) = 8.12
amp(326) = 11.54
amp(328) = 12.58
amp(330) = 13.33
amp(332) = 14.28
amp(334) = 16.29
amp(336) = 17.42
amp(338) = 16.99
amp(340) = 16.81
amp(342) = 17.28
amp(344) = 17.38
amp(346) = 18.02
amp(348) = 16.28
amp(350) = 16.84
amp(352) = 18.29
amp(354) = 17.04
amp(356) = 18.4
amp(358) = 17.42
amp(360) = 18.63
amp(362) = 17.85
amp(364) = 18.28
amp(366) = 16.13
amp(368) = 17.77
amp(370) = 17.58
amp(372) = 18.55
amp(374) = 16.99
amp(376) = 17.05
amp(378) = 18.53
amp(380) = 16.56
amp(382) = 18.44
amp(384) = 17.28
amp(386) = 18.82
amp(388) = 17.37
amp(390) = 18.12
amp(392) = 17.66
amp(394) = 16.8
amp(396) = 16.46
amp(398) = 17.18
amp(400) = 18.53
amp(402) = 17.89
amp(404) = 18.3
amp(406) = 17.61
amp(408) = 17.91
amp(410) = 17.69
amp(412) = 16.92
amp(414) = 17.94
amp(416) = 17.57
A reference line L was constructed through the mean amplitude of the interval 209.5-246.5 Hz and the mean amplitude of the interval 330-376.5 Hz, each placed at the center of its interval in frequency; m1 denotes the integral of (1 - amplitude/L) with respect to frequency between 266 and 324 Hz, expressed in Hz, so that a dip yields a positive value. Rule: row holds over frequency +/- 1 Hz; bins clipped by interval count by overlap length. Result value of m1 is 6.4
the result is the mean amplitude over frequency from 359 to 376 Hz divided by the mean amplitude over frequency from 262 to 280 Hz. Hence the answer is 1.0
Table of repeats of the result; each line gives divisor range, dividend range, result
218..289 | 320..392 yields 0.95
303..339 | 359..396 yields 1.33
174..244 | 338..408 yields 1.05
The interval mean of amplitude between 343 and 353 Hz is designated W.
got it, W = 17.4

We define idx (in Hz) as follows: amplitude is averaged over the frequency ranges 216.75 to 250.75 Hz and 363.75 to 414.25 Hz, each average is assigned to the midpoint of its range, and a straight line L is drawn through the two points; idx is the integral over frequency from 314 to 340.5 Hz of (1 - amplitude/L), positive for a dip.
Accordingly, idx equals 7.7 Hz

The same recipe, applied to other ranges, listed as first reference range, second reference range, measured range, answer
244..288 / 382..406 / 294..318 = 3.2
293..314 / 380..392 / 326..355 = 1.1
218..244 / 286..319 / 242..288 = -3.2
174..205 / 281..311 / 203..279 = -3.2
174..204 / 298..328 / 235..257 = -3.5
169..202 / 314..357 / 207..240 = -2.4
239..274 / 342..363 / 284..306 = 1.4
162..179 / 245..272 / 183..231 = -0.2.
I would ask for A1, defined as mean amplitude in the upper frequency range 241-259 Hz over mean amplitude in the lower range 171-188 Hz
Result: 1.06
